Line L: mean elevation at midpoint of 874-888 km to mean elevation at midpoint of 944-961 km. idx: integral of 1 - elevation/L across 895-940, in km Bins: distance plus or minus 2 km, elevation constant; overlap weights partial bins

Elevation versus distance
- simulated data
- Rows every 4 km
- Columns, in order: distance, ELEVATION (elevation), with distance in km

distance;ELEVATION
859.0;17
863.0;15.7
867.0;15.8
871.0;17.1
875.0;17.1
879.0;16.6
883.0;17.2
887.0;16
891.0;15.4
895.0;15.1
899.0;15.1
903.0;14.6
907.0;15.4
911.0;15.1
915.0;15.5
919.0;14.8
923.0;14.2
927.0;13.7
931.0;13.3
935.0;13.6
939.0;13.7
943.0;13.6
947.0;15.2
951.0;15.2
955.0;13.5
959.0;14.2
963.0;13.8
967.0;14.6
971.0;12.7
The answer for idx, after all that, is 3.15 km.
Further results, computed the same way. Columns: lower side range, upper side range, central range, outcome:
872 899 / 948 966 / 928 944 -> 1.4 km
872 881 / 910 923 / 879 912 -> 0.9 km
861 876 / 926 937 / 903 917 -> -0.7 km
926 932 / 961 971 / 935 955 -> -0.8 km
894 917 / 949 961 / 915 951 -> 1.2 km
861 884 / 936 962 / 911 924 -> 0.2 km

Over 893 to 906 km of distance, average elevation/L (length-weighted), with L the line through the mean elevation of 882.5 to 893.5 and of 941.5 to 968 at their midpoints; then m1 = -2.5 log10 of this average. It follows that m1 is 0.05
